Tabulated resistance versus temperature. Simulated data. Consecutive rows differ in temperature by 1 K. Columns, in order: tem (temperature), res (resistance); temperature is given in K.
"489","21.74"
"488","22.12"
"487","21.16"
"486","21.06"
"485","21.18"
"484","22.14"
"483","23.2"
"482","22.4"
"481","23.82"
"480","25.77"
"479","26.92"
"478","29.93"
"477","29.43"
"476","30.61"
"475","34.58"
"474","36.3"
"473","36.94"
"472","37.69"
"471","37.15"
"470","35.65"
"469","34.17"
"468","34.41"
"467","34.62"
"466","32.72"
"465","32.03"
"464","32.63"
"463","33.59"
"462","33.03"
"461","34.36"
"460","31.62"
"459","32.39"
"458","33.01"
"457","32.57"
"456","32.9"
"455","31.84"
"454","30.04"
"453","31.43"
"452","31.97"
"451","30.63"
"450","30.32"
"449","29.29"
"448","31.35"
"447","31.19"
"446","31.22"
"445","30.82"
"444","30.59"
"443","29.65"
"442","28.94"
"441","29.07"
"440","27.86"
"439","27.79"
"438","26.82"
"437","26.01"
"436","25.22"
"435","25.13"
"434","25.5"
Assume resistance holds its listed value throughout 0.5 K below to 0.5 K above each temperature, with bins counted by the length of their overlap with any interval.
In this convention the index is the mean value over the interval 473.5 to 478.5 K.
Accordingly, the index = 32.2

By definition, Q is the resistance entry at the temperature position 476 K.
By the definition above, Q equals 30.61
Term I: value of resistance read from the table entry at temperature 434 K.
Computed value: 25.5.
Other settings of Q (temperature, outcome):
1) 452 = 31.97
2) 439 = 27.79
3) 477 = 29.43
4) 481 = 23.82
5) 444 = 30.59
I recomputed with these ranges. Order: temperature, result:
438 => 26.82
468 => 34.41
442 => 28.94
